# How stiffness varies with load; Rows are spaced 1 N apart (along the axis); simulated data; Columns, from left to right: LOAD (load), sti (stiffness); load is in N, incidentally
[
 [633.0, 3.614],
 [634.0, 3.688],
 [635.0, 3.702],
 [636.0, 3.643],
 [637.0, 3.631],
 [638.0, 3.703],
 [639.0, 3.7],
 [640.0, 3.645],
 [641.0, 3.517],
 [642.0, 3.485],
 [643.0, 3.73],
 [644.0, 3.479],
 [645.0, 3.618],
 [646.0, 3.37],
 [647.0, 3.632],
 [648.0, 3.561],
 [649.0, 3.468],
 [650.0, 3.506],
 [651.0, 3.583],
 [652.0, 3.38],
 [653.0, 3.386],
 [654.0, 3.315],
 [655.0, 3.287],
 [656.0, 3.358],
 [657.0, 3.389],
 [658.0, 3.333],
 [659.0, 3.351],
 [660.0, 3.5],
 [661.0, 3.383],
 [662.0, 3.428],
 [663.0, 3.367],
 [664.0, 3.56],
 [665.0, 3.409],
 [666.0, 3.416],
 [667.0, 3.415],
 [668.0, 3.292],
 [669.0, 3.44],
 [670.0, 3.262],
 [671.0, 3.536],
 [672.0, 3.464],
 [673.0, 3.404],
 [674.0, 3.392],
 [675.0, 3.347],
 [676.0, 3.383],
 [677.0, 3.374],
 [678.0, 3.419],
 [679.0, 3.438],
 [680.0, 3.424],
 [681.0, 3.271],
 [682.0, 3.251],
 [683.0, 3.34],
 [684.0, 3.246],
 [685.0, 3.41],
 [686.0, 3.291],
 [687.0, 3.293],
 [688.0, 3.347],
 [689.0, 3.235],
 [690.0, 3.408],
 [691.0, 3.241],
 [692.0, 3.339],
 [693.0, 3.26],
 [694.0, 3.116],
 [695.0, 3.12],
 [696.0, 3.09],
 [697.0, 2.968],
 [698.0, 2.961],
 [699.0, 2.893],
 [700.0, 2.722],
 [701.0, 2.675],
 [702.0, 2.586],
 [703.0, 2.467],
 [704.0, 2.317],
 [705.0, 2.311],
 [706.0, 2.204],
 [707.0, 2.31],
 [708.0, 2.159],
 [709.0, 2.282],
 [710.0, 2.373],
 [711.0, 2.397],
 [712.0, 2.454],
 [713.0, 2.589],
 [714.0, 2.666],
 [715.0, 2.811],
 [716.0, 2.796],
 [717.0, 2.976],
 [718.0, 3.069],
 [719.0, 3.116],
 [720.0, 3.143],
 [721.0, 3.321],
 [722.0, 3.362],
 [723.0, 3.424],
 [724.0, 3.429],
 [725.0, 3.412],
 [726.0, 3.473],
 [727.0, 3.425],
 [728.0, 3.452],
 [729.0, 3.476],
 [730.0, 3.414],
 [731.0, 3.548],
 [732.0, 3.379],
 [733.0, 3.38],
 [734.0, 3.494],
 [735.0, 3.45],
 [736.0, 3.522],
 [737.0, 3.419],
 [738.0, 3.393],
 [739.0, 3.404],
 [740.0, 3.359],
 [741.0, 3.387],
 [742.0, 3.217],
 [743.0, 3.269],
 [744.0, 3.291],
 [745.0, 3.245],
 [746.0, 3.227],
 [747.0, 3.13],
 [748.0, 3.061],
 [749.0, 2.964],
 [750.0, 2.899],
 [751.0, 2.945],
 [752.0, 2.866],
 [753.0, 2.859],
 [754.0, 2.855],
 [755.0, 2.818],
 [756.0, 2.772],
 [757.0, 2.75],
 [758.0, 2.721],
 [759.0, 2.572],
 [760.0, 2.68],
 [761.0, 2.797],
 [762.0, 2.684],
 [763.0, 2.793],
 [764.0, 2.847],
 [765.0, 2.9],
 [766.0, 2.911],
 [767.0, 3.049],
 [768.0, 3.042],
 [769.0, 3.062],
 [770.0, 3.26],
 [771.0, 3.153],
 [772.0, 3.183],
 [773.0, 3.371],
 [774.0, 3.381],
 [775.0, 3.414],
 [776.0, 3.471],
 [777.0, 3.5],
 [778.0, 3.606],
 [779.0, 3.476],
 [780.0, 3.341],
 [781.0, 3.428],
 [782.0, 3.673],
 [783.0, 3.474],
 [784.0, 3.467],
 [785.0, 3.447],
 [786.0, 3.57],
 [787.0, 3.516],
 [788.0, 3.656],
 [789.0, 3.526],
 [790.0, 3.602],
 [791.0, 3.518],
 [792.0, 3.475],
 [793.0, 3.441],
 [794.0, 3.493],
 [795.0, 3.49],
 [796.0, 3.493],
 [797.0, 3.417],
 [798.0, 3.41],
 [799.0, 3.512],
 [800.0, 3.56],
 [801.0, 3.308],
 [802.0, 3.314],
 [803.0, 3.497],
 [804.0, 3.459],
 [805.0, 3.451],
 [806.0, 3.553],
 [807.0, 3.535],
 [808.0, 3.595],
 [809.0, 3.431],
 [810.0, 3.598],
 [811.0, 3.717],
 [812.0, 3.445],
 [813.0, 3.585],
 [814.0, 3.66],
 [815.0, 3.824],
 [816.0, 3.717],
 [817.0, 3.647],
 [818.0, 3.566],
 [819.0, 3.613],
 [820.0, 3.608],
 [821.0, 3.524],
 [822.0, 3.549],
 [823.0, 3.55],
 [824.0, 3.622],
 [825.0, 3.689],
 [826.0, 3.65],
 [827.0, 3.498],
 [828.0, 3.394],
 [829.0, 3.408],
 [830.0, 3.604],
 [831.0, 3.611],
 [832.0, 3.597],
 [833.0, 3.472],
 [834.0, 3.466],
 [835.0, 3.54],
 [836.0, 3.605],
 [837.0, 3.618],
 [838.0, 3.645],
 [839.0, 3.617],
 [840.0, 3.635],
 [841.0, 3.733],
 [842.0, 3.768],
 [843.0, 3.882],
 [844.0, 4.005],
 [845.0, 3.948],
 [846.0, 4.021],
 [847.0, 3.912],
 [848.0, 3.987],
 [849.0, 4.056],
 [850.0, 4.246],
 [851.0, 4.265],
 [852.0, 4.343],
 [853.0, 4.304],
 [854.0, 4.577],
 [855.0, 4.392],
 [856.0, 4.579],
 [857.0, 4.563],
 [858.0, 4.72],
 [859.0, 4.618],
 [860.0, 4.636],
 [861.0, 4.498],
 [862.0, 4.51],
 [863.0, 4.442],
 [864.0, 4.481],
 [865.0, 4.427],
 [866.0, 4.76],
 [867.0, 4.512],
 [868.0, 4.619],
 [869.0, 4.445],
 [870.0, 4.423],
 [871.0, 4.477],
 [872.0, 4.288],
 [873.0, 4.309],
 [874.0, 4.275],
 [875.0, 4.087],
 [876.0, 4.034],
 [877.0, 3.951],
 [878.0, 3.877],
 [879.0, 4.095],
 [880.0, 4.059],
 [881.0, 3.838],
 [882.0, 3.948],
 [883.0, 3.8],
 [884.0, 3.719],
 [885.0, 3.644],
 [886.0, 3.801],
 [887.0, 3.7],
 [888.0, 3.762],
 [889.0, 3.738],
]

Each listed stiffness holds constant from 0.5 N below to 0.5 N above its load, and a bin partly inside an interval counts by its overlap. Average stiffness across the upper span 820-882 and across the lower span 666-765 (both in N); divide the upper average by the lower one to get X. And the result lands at 1.3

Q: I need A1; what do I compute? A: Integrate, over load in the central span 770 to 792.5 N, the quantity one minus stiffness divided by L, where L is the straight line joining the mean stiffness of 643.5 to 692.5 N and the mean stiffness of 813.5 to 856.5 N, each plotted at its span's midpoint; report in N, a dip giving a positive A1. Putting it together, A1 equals 1.2 N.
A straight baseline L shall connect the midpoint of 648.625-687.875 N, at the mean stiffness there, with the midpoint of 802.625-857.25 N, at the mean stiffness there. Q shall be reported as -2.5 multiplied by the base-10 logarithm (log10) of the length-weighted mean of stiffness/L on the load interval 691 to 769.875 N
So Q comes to 0.18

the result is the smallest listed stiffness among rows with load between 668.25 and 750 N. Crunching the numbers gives 2.159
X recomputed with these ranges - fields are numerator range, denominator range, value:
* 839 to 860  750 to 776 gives 1.41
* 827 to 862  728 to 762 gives 1.27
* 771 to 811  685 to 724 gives 1.21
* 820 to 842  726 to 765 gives 1.14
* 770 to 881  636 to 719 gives 1.19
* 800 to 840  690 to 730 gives 1.22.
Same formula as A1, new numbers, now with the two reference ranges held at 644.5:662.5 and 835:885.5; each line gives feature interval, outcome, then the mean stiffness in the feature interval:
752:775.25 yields 5.3 N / 2.94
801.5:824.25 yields 2.4 N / 3.57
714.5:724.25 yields 1.4 N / 3.14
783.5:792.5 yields 0.9 N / 3.53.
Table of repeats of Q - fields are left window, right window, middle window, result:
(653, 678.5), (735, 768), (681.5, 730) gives 0.08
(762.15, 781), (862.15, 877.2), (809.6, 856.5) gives 0.05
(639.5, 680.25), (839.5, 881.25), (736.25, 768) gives 0.26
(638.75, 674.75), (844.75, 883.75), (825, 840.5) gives 0.17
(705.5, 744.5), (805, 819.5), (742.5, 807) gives 0.05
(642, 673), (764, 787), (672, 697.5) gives 0.04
